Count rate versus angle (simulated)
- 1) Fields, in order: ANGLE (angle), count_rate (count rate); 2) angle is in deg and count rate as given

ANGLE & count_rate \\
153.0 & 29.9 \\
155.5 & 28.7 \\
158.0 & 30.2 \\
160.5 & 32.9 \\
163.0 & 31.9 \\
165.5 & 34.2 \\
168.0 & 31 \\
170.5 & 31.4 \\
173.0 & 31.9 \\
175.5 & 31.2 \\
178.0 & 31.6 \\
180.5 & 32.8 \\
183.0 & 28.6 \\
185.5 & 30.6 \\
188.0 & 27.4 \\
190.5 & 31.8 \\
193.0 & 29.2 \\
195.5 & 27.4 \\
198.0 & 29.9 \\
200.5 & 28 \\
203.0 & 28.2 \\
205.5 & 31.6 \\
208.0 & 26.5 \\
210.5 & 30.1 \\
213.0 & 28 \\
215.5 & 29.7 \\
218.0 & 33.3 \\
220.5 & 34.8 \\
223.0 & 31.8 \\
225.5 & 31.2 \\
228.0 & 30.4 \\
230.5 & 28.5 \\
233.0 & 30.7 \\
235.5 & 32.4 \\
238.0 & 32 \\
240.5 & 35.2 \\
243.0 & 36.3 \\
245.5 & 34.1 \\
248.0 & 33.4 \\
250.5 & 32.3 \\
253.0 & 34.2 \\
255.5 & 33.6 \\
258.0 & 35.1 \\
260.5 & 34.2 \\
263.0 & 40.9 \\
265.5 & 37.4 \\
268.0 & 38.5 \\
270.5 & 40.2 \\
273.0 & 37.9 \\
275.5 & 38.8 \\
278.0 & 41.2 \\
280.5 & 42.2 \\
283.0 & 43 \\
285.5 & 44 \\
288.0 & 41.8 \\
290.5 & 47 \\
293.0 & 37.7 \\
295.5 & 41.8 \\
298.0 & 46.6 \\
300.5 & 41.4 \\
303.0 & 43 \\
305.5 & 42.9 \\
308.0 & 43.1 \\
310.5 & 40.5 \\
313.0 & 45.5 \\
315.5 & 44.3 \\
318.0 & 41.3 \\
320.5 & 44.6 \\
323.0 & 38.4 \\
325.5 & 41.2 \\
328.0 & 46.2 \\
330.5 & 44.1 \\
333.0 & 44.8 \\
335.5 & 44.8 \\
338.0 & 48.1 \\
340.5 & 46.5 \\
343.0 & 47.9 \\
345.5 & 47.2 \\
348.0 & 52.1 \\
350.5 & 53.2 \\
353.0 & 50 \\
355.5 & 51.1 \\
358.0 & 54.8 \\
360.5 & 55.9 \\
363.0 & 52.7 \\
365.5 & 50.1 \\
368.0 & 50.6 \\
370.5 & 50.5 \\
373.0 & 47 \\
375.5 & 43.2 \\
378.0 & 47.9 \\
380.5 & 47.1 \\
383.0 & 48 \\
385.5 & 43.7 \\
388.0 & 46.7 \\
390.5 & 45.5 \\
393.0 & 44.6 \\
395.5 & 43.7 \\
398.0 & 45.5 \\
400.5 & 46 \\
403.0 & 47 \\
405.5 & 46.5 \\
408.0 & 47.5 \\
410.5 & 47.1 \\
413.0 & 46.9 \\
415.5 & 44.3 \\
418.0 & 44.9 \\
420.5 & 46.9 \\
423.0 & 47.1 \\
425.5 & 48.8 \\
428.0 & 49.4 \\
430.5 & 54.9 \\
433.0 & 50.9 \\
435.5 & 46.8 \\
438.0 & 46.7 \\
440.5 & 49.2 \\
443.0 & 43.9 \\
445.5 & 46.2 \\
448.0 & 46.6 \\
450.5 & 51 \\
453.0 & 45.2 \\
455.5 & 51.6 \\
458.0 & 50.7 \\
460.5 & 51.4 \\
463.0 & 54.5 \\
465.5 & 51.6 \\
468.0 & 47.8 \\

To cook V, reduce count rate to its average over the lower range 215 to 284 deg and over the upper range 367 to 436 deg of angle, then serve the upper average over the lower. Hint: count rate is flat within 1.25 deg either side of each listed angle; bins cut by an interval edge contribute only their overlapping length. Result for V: 1.34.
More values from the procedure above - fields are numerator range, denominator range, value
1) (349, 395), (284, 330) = 1.14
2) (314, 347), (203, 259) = 1.40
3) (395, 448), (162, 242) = 1.53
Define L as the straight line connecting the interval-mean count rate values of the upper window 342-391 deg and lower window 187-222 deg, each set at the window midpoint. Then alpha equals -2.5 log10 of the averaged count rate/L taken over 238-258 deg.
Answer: 0.03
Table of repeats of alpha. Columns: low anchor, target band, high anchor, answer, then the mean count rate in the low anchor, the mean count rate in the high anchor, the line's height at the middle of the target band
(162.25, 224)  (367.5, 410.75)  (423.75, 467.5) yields -0.03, 30.5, 49.3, 45.1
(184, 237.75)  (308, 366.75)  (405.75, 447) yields -0.17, 30.1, 47.6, 40.4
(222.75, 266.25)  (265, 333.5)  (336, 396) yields -0.05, 33.5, 48.7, 40.4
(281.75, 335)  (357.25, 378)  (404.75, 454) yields -0.12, 43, 47.6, 45.3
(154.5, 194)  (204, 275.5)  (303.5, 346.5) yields 0.10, 31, 44.2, 36.7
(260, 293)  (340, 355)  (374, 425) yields -0.14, 40.6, 46.1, 43.7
